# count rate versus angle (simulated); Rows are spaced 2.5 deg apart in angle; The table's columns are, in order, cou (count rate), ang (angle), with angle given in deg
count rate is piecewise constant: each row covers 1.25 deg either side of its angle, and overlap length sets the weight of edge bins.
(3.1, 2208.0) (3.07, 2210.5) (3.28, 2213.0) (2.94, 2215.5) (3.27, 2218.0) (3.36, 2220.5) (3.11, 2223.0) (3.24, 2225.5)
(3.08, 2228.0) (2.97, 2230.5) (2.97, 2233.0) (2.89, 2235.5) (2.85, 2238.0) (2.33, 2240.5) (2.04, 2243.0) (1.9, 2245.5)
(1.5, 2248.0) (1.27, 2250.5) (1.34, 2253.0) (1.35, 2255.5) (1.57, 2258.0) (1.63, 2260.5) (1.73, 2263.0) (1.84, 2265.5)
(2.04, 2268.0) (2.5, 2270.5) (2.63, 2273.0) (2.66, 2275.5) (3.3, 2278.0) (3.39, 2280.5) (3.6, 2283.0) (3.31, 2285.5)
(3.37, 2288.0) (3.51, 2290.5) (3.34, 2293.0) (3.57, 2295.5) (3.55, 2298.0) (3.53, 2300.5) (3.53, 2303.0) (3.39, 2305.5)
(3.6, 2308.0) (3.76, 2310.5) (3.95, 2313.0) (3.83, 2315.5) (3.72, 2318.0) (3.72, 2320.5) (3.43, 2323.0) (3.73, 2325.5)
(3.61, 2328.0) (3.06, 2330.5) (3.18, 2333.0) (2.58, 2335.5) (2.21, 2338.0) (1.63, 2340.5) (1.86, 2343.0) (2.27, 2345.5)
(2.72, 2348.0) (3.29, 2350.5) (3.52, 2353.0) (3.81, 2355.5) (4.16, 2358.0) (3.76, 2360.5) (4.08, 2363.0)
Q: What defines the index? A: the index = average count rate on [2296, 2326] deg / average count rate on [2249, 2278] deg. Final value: 1.89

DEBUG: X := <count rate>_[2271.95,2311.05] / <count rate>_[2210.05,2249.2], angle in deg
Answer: 1.21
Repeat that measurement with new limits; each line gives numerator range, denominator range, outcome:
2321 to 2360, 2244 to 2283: 1.45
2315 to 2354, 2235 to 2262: 1.62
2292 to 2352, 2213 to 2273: 1.36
